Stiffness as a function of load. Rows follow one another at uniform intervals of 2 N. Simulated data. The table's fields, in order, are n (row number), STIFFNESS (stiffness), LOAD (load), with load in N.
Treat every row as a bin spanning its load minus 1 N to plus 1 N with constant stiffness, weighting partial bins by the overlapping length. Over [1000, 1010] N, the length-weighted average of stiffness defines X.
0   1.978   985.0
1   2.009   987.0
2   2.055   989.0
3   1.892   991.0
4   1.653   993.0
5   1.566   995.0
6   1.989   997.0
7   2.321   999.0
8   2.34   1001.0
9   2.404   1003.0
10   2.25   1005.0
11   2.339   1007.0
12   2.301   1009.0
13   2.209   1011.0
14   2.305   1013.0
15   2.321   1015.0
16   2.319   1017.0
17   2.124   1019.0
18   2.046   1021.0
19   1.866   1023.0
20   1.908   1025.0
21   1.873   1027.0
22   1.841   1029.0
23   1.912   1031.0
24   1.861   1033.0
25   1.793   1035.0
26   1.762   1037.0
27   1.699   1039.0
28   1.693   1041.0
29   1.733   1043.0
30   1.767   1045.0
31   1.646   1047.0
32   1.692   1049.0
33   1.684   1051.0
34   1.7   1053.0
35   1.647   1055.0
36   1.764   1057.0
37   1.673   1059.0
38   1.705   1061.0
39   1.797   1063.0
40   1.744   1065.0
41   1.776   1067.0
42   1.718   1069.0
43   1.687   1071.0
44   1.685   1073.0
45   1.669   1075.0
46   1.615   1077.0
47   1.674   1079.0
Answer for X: 2.33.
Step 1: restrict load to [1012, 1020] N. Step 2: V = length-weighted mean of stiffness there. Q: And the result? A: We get 2.27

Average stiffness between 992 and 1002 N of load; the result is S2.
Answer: 1.97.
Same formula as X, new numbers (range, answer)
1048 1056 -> 1.68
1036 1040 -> 1.73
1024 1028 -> 1.89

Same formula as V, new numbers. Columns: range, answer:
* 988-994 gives 1.87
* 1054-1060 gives 1.69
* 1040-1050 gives 1.71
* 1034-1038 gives 1.78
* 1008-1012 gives 2.25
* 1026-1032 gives 1.88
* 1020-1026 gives 1.94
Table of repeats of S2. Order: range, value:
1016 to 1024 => 2.09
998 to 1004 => 2.35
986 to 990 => 2.03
